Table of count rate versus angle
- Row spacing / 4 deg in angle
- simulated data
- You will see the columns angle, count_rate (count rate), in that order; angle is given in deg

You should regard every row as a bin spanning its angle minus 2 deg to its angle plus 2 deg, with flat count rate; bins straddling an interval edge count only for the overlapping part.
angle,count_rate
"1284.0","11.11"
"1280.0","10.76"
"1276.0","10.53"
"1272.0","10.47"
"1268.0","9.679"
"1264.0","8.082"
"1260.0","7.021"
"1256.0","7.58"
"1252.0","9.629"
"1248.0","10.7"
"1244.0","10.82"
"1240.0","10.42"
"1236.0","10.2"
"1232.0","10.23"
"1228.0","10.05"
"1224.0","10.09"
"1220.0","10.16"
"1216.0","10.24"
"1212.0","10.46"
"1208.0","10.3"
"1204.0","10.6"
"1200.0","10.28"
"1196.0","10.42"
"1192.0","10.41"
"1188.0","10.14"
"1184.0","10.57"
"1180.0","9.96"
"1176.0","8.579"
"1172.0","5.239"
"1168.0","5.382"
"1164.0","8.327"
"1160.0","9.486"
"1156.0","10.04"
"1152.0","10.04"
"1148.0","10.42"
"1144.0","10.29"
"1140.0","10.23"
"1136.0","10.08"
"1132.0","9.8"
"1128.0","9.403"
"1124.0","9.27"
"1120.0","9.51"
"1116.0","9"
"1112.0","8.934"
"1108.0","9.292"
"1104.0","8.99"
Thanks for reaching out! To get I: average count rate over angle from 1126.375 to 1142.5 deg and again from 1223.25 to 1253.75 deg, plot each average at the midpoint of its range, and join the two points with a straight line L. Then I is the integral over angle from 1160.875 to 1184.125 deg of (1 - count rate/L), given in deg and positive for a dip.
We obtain 5.0 deg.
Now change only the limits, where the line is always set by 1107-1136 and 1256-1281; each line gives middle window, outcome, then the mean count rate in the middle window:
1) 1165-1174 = 3.5 deg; 5.65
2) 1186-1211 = -2.9 deg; 10.4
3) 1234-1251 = -2.3 deg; 10.5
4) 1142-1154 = -1.2 deg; 10.2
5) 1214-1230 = -1.5 deg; 10.1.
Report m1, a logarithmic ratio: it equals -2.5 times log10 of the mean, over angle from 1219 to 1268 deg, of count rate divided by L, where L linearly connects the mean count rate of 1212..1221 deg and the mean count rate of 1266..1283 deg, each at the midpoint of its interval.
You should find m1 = 0.08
